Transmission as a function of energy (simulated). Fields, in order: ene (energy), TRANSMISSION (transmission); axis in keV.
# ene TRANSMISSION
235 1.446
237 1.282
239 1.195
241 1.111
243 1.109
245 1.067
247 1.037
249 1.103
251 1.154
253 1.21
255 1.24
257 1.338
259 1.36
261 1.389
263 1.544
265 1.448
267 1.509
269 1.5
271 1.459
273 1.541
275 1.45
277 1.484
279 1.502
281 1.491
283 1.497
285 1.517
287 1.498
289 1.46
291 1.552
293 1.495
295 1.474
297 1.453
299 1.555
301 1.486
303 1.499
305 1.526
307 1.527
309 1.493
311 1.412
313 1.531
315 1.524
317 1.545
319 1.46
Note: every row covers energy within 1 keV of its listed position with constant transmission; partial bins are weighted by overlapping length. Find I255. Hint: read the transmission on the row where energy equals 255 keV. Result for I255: 1.24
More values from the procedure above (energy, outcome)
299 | 1.555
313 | 1.531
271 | 1.459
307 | 1.527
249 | 1.103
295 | 1.474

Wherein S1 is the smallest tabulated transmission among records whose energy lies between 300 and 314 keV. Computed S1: 1.412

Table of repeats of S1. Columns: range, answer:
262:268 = 1.448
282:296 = 1.46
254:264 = 1.24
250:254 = 1.154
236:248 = 1.037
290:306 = 1.453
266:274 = 1.459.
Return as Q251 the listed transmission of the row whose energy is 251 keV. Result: 1.154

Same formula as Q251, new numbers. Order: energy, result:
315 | 1.524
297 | 1.453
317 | 1.545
